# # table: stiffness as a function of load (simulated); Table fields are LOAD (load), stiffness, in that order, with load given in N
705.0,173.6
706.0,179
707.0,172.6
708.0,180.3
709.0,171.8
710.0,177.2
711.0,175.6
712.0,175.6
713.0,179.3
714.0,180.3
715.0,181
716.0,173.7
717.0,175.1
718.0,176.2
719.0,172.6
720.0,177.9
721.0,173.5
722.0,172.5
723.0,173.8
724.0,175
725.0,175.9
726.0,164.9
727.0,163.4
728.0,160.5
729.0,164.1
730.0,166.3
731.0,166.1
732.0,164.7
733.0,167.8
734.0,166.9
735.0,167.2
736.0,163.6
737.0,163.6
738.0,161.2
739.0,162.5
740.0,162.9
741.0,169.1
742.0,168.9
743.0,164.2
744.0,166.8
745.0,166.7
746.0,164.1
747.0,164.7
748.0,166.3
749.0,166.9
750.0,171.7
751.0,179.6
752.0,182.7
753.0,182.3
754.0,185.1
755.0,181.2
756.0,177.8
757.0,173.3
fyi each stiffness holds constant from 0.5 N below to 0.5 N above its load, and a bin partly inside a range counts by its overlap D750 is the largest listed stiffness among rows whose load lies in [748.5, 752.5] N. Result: 182.7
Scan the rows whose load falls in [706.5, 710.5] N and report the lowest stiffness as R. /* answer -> 171.8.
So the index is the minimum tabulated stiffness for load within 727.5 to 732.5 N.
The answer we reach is 160.5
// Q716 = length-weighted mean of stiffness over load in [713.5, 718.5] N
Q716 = 177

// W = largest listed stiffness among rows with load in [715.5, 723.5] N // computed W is 177.9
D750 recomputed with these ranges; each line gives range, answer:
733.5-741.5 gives 169.1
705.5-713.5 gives 180.3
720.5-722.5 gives 173.5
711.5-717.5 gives 181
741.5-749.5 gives 168.9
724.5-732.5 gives 175.9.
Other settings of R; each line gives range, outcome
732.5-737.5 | 163.6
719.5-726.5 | 164.9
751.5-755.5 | 181.2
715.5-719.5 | 172.6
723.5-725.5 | 175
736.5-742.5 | 161.2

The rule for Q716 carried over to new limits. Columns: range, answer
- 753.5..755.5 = 183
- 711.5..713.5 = 177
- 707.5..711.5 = 176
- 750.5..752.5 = 181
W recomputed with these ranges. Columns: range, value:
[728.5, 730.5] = 166.3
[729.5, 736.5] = 167.8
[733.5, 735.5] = 167.2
